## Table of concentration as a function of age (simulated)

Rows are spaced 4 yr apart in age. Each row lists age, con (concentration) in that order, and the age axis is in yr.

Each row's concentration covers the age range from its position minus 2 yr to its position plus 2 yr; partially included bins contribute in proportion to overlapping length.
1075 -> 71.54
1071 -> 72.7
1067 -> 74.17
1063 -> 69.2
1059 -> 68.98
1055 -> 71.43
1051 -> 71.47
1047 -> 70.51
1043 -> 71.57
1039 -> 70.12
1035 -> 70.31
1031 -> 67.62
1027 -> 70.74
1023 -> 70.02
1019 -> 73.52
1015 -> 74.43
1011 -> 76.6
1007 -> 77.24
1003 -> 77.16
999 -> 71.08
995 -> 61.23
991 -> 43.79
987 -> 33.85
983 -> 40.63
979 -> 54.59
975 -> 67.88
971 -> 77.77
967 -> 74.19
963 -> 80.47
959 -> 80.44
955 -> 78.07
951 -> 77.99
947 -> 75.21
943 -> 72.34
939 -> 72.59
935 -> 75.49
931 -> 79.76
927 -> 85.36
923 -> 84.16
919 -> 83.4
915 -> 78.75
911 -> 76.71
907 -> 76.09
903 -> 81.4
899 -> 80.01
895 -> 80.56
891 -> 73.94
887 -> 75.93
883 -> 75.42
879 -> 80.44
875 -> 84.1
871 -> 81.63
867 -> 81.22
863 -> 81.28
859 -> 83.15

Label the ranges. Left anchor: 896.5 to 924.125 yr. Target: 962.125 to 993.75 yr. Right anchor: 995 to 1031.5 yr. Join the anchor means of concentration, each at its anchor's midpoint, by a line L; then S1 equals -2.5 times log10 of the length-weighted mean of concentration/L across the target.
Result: 0.28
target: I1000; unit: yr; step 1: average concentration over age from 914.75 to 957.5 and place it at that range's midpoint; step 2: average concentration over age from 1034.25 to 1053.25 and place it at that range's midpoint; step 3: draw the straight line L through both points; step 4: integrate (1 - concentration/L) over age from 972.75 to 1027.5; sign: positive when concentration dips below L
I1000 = 7.5 yr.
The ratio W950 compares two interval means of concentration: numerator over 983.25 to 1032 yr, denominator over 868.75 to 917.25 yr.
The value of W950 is 0.83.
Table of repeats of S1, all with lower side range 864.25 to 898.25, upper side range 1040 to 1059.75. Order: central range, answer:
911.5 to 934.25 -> -0.060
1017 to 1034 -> 0.025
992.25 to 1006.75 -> 0.060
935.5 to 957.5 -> 0.009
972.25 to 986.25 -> 0.353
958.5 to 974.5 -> -0.029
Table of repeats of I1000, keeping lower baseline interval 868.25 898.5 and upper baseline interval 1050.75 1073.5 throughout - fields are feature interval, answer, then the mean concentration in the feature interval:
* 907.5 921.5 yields -0.32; 79.4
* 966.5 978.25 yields 0.63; 71.2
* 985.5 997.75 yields 4.28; 48.3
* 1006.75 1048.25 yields 0.54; 71.9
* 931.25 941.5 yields 0.24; 74.9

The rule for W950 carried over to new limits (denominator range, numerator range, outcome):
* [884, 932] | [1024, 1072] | 0.89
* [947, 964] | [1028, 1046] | 0.89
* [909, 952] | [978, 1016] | 0.78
